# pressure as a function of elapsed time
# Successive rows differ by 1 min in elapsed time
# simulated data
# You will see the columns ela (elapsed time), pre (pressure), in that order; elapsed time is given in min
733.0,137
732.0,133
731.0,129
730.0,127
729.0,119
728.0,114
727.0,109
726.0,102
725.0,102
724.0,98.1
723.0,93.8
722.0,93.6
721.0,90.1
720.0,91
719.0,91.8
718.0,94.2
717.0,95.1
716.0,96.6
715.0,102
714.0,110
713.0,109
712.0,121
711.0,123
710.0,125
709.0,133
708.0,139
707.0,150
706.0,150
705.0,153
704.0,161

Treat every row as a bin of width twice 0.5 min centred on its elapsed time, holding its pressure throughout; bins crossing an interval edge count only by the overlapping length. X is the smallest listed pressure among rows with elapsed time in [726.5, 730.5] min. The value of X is 109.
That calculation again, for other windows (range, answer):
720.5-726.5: 90.1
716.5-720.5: 91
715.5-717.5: 95.1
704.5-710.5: 125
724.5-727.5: 102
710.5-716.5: 96.6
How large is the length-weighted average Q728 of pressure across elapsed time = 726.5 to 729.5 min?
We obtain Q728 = 114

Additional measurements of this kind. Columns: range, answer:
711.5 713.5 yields 115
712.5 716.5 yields 104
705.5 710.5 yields 139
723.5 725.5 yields 100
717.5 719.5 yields 93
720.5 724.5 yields 93.9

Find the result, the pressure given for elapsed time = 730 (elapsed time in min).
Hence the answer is 127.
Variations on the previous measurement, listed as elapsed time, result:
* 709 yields 133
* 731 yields 129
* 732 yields 133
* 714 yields 110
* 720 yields 91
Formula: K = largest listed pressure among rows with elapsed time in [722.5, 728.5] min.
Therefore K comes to 114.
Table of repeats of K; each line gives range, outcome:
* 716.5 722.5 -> 95.1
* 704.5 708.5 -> 153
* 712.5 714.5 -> 110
